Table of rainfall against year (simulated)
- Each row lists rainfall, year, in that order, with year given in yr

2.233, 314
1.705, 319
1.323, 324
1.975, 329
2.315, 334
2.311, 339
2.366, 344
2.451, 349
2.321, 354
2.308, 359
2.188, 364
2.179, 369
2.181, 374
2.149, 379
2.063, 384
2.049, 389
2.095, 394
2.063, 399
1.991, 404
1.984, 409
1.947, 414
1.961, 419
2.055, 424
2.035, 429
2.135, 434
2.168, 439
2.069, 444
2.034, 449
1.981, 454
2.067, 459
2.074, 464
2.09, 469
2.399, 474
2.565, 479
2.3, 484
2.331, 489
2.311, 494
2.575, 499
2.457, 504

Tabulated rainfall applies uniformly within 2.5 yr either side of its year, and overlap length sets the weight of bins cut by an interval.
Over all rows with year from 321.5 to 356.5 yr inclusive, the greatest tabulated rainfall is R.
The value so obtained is 2.451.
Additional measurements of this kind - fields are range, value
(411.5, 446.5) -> 2.168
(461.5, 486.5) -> 2.565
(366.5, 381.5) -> 2.181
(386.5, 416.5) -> 2.095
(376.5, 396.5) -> 2.149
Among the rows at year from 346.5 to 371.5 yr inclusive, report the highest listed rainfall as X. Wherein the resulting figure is 2.451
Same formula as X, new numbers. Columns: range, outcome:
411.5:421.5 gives 1.961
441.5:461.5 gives 2.069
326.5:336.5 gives 2.315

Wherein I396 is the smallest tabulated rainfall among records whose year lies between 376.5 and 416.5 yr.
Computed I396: 1.947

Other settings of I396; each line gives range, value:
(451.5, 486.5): 1.981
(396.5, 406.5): 1.991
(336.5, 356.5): 2.311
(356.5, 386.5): 2.063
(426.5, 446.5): 2.035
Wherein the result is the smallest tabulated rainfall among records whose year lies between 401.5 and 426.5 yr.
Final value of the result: 1.947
